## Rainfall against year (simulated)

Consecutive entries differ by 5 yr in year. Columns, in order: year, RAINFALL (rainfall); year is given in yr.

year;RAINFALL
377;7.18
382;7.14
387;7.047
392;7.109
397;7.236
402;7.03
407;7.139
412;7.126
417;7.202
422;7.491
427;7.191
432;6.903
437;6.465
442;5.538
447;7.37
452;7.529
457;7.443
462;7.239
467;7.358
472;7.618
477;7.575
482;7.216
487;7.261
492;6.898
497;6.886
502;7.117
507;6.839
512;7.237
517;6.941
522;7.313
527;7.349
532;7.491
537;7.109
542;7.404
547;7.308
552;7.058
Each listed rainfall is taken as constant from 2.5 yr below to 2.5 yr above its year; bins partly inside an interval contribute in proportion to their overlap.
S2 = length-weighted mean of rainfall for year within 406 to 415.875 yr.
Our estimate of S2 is 7.14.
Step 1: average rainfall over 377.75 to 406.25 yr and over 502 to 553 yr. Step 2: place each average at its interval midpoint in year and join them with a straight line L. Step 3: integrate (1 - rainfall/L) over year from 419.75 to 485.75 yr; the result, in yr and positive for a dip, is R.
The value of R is 0.1 yr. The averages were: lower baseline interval 7.12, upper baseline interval 7.2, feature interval 7.15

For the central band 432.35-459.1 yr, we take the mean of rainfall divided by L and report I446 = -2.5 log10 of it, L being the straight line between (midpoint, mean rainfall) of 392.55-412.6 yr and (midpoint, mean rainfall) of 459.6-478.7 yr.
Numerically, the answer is 0.07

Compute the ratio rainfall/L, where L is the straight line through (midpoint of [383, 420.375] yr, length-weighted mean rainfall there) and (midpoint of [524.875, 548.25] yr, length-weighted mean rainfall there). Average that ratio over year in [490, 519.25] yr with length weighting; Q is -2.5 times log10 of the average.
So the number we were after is 0.045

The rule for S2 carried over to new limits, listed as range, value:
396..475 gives 7.12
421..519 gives 7.1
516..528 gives 7.21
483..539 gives 7.13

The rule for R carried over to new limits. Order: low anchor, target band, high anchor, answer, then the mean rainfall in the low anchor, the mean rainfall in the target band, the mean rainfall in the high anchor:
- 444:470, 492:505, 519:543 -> 0.6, 7.36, 6.98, 7.32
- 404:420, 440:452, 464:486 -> 1.0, 7.16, 6.72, 7.42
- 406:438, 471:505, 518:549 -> 0.1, 7.1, 7.2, 7.31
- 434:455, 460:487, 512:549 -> -1.8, 6.75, 7.39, 7.27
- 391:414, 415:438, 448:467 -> 0.5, 7.13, 7.09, 7.39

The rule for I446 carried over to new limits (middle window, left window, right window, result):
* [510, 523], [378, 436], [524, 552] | 0.02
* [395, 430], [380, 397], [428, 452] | -0.04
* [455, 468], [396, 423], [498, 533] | -0.03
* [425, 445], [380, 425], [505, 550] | 0.10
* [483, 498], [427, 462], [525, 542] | 0.01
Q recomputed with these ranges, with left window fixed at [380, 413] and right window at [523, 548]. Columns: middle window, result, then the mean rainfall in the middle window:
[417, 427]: -0.028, 7.34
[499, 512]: 0.040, 7.02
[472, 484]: -0.030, 7.45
